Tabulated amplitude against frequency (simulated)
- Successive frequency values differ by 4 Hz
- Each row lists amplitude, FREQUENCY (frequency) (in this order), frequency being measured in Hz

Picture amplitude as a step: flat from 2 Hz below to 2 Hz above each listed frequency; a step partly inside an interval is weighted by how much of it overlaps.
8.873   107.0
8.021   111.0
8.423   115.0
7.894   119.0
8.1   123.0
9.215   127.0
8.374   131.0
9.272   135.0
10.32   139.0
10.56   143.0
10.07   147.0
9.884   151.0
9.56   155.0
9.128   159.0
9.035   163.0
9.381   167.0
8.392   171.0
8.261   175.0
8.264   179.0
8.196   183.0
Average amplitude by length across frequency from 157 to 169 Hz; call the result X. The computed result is 9.18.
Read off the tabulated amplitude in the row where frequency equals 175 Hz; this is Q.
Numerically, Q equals 8.261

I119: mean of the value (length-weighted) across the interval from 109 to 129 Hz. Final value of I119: 8.33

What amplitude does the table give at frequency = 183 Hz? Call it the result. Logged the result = 8.196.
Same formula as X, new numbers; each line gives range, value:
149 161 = 9.52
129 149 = 9.72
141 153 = 10.2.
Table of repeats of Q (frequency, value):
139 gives 10.32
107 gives 8.873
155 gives 9.56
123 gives 8.1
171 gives 8.392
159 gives 9.128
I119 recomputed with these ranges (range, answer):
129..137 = 8.82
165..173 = 8.89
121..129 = 8.66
